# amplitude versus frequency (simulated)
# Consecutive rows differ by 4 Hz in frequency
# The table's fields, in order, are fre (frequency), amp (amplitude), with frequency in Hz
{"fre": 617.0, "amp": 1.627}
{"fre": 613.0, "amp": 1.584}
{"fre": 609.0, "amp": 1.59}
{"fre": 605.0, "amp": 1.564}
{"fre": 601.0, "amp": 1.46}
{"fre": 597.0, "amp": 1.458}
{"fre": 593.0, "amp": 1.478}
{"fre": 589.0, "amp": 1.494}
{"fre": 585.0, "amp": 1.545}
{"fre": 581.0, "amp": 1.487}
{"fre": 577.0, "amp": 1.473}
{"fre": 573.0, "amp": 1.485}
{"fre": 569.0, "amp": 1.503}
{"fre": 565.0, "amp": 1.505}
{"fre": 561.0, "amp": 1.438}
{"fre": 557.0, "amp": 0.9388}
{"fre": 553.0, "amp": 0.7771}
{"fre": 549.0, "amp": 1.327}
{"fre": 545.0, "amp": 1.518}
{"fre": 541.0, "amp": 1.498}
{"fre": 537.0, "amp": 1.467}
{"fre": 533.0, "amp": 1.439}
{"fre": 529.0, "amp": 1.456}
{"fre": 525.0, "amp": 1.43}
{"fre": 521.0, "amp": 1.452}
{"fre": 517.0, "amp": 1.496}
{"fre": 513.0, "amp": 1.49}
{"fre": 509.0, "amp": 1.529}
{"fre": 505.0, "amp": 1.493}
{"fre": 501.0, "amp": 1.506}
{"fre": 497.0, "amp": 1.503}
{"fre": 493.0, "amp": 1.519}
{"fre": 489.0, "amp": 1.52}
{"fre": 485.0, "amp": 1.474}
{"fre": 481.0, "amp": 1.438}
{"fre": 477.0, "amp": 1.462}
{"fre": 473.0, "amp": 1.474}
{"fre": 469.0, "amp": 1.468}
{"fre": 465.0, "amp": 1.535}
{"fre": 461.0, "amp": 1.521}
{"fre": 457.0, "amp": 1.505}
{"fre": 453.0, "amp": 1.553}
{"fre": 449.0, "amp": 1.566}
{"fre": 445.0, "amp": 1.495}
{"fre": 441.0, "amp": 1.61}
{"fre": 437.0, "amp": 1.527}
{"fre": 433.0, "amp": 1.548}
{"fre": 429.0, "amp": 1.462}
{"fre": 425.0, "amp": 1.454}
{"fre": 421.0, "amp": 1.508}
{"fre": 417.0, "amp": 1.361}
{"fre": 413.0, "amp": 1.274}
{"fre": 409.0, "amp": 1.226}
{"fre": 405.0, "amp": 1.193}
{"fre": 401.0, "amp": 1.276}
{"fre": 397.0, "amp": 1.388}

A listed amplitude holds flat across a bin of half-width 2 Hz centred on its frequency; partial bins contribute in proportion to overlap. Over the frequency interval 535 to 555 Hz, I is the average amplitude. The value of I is 1.32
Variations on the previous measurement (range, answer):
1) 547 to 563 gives 1.12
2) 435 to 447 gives 1.54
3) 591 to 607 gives 1.49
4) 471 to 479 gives 1.47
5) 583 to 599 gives 1.49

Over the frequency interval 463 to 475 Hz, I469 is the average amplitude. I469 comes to 1.49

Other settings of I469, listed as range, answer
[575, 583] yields 1.48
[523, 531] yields 1.44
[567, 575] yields 1.49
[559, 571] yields 1.48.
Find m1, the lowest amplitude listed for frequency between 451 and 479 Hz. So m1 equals 1.462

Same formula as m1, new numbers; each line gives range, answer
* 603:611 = 1.564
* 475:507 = 1.438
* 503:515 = 1.49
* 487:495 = 1.519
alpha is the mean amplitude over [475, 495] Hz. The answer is 1.48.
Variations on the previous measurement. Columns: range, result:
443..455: 1.54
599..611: 1.54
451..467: 1.53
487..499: 1.51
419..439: 1.5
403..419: 1.26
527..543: 1.47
